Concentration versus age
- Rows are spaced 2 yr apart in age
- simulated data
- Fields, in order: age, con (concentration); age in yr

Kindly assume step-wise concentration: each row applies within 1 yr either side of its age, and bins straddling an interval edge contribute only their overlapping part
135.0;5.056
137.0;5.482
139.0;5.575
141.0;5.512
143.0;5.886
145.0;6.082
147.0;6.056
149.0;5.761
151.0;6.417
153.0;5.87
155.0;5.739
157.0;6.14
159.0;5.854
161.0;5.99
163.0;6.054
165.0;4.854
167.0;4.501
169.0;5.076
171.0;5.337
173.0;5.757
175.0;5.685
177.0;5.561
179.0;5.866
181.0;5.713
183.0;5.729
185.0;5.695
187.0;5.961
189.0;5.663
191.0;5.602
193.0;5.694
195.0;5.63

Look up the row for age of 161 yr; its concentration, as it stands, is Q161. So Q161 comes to 5.99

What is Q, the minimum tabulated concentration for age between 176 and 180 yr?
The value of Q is 5.561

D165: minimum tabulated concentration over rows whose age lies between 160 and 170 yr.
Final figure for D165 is 4.501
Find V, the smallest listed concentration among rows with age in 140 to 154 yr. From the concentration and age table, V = 5.512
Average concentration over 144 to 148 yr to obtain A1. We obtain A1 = 6.07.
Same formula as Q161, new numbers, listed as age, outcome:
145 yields 6.082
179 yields 5.866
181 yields 5.713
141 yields 5.512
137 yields 5.482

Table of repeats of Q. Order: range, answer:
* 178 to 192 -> 5.602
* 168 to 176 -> 5.076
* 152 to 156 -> 5.739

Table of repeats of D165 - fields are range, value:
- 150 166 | 4.854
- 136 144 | 5.482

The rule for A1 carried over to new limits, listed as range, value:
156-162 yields 5.99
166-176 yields 5.27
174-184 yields 5.71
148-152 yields 6.09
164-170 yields 4.81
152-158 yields 5.92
